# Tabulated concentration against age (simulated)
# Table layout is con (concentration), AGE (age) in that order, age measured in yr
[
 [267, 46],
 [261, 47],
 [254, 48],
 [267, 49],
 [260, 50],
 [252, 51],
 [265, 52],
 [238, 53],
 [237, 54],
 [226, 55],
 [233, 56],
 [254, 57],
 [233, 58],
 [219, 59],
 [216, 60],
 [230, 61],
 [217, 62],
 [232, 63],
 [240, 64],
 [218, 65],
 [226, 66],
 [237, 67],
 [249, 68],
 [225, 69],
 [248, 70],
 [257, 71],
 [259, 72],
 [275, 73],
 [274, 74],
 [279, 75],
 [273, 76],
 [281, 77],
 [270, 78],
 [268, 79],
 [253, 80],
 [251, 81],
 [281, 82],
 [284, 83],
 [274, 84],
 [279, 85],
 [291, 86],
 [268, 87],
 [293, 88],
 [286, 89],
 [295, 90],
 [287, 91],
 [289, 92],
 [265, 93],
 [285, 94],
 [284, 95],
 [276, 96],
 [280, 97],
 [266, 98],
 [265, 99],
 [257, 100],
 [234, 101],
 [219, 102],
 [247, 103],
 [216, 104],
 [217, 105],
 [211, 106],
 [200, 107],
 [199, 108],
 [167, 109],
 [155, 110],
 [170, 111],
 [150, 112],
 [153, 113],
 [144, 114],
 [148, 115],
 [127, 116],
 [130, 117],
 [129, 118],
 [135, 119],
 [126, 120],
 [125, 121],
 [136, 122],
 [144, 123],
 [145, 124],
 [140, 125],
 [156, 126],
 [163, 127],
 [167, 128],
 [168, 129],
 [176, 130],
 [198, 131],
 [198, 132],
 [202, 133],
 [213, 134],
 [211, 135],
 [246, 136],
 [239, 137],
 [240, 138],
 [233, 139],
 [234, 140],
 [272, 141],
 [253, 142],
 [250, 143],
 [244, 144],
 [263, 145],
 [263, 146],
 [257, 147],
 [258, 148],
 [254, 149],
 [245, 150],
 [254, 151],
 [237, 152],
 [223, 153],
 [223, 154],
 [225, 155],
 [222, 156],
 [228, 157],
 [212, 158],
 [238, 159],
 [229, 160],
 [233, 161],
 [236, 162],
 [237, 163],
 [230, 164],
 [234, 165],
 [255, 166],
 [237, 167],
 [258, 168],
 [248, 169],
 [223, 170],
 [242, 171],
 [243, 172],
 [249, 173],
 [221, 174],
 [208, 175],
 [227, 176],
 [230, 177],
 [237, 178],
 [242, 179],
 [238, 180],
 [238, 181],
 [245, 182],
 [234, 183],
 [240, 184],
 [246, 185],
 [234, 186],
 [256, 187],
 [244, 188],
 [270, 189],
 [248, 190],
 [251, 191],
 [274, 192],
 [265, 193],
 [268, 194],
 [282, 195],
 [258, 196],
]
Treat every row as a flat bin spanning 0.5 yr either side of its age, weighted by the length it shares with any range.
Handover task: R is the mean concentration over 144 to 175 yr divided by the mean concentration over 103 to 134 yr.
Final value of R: 1.44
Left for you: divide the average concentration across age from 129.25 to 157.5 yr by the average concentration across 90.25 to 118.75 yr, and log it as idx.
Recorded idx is 1.1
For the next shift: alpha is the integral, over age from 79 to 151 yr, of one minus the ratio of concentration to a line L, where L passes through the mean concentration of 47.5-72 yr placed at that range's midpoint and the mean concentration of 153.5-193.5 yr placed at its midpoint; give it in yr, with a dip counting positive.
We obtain 5.7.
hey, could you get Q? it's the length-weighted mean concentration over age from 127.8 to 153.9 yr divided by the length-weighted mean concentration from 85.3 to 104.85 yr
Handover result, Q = 0.86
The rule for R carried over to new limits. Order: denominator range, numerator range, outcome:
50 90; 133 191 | 0.94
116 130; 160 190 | 1.66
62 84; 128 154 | 0.91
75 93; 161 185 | 0.85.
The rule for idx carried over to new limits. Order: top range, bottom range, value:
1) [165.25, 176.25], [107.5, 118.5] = 1.56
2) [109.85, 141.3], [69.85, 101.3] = 0.64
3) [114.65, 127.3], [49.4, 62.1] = 0.58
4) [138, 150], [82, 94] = 0.89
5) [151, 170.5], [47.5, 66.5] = 0.98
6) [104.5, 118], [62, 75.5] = 0.67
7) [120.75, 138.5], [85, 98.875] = 0.65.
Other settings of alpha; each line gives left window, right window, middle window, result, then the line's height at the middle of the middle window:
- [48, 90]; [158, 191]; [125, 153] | 2.3 yr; 244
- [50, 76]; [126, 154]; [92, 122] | 4.4 yr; 234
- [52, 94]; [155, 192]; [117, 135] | 6.3 yr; 247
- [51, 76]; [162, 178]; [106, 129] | 8.4 yr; 239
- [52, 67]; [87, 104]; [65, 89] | -1.4 yr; 250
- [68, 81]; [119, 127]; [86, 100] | -4.2 yr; 216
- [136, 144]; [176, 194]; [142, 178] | 1.1 yr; 246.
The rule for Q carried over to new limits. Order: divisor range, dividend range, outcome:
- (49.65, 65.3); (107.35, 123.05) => 0.62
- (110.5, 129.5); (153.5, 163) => 1.57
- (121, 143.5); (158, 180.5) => 1.19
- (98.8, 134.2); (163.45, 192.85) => 1.38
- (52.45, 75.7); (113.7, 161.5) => 0.85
